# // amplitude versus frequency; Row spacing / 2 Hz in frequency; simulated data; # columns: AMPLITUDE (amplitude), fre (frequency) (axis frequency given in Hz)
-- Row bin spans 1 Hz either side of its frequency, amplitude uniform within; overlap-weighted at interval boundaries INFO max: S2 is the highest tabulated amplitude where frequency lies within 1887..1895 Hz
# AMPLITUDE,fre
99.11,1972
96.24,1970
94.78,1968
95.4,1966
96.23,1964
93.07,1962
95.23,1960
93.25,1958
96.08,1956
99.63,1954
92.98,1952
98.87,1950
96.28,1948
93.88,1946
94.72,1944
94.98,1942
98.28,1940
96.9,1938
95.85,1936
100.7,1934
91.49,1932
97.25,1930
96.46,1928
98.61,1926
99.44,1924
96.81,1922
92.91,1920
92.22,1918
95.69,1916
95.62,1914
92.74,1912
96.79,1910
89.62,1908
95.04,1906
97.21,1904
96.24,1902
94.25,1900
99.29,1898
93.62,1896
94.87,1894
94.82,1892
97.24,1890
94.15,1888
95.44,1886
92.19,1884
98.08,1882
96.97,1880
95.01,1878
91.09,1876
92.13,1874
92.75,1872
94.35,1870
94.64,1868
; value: 97.24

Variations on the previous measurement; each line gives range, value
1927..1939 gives 100.7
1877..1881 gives 96.97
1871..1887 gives 98.08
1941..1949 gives 96.28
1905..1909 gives 95.04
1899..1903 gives 96.24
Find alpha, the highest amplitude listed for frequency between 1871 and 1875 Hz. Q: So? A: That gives 92.75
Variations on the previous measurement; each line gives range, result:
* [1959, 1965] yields 96.23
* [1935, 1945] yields 98.28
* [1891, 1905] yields 99.29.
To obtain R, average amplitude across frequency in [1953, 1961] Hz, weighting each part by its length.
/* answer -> 96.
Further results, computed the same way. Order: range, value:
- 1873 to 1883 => 94.7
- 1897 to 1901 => 96.8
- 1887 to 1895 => 95.3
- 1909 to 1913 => 94.8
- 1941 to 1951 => 95.7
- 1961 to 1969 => 94.9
